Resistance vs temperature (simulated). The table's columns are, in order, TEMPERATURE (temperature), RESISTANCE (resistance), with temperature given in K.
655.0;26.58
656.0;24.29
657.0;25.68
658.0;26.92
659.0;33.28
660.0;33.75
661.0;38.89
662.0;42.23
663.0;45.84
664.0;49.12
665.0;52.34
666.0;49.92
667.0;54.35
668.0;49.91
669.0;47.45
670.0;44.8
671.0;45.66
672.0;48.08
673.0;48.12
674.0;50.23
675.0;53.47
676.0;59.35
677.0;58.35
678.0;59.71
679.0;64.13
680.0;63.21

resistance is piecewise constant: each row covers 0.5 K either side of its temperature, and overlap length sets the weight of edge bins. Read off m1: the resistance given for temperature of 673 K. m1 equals 48.12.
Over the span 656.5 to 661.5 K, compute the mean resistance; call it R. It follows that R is 31.7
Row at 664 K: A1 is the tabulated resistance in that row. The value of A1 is 49.12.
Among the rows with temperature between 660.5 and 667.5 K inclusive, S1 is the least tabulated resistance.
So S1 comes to 38.89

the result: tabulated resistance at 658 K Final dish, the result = 26.92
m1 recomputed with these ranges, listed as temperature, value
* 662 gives 42.23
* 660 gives 33.75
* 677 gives 58.35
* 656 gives 24.29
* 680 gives 63.21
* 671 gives 45.66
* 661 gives 38.89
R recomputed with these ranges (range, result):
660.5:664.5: 44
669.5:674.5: 47.4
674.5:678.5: 57.7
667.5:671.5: 47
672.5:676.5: 52.8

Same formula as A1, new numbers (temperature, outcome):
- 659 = 33.28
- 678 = 59.71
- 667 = 54.35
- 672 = 48.08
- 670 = 44.8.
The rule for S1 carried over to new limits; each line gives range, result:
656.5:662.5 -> 25.68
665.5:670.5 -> 44.8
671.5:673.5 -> 48.08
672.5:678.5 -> 48.12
